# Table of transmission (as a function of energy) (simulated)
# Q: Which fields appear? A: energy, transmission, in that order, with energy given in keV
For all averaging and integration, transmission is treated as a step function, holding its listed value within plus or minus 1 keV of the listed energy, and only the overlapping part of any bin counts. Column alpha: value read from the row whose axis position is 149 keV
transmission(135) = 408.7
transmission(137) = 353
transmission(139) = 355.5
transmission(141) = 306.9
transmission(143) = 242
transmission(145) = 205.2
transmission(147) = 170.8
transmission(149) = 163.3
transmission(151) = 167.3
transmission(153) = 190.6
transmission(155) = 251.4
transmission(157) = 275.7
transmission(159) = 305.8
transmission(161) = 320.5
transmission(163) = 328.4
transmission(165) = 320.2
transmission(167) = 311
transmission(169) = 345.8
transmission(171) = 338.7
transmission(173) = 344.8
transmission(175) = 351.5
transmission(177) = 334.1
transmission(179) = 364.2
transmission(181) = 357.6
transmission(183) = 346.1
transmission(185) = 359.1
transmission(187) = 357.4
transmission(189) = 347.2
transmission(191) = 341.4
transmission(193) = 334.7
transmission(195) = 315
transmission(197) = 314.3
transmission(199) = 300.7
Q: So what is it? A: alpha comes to 163.3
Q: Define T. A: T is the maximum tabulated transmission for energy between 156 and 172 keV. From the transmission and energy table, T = 345.8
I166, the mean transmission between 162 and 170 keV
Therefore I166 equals 326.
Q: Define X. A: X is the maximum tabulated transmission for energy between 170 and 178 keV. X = 351.5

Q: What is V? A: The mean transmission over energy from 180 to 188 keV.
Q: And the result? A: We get 355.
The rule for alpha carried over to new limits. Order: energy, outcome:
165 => 320.2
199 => 300.7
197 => 314.3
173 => 344.8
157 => 275.7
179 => 364.2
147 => 170.8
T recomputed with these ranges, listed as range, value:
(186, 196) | 357.4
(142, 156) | 251.4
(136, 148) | 355.5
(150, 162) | 320.5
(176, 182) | 364.2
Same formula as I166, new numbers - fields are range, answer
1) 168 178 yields 343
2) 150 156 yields 203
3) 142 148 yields 206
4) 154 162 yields 288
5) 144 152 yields 177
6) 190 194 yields 338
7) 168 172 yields 342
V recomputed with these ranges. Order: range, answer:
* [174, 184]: 351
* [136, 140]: 354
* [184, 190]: 355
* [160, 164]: 324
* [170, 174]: 342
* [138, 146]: 277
